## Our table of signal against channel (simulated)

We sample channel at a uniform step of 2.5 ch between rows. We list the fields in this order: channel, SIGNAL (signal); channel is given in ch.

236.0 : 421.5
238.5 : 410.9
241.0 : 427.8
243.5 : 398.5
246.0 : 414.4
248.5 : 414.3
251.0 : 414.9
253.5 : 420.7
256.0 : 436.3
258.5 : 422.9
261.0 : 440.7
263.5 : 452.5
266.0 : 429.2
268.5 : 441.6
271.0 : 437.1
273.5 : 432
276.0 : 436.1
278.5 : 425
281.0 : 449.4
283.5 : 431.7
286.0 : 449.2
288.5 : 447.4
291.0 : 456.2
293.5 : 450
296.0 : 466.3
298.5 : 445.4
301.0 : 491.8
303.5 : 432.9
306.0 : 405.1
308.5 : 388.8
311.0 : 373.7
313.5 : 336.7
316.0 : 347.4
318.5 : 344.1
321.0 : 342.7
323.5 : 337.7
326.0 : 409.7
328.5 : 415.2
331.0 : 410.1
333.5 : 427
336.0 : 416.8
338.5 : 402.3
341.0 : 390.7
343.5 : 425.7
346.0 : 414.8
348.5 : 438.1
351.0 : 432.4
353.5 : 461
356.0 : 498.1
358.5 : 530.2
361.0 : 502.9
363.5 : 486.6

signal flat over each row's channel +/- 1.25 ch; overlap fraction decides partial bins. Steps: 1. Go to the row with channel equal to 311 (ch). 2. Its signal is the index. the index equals 373.7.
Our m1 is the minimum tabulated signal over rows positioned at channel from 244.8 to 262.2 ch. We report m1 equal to 414.3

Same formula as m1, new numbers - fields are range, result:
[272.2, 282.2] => 425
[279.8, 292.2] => 431.7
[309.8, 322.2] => 336.7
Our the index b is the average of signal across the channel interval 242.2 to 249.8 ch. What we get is 409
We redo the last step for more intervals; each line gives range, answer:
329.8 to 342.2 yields 409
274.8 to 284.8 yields 436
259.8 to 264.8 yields 446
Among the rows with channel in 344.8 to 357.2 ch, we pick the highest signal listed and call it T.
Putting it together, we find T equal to 498.1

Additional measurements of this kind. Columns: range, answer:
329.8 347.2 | 427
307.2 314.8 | 388.8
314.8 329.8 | 415.2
